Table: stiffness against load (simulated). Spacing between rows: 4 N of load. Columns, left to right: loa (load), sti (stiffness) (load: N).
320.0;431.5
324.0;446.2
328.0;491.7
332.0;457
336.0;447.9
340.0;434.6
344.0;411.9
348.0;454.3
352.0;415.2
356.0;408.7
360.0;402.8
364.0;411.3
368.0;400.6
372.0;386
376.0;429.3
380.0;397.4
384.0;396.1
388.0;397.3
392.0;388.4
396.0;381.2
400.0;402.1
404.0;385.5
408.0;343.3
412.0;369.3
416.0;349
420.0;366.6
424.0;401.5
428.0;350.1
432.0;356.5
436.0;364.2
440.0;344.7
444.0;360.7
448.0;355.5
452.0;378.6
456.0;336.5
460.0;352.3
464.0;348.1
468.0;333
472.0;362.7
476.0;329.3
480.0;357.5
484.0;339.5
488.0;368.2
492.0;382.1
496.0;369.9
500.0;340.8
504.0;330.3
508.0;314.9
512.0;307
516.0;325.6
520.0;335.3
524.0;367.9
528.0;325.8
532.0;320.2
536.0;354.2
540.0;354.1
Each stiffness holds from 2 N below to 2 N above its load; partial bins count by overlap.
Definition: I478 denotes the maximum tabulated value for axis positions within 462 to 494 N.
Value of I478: 382.1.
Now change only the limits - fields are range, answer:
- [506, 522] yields 335.3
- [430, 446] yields 364.2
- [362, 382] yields 429.3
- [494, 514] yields 369.9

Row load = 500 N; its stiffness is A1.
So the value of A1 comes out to 340.8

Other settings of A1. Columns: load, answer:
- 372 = 386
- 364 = 411.3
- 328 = 491.7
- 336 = 447.9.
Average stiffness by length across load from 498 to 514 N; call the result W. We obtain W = 323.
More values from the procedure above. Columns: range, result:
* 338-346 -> 423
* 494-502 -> 355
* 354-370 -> 406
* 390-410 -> 380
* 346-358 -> 426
